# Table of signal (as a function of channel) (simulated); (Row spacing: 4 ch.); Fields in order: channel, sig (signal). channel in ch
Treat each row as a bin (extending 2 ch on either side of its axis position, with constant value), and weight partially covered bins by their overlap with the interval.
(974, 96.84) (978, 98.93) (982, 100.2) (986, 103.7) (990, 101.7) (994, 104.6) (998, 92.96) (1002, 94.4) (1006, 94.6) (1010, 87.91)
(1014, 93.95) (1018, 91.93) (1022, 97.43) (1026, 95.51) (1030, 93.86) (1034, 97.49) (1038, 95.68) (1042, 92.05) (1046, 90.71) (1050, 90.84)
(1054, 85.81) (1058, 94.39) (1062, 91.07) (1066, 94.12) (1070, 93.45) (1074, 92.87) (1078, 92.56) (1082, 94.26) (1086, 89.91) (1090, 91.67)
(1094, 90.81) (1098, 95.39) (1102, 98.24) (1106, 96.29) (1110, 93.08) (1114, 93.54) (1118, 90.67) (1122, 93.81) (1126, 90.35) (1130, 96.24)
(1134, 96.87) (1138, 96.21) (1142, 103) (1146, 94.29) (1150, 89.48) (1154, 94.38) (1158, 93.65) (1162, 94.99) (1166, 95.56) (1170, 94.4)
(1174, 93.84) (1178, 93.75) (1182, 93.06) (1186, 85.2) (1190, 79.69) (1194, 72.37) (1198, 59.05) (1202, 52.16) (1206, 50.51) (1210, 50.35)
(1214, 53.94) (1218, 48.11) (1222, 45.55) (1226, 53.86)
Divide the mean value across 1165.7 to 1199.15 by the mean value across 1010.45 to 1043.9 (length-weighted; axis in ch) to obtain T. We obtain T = 0.9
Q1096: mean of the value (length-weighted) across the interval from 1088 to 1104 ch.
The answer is 94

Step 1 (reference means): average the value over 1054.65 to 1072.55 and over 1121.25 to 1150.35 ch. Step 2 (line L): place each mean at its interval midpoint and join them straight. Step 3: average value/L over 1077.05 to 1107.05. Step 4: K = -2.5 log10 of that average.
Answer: 0.00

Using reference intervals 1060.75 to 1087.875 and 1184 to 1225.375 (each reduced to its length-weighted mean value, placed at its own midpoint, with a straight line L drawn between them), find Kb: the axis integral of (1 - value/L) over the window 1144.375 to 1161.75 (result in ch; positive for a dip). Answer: -4.9 ch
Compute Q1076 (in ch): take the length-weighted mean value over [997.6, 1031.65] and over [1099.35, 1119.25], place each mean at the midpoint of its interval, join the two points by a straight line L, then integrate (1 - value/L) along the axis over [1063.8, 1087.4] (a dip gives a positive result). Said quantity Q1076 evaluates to 0.3 ch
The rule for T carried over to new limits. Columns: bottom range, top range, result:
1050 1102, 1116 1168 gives 1.02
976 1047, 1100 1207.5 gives 0.92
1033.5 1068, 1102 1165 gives 1.03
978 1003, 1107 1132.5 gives 0.93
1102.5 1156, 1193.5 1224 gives 0.56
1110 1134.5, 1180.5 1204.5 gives 0.78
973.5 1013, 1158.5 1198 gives 0.90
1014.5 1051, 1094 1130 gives 1.00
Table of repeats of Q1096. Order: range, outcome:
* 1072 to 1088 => 92.4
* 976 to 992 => 101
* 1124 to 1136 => 94.5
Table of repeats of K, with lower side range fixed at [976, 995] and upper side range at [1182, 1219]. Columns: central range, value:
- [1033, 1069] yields -0.03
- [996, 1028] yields 0.04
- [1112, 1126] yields -0.19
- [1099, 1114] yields -0.19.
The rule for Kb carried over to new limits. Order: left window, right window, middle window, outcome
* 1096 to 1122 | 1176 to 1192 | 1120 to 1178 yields -2.4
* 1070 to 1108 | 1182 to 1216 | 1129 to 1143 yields -2.9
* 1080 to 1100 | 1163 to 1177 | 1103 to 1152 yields -0.6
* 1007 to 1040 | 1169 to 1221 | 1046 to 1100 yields -3.0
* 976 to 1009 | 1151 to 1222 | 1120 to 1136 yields -2.2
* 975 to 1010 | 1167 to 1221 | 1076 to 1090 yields -1.0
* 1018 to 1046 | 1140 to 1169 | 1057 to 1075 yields 0.3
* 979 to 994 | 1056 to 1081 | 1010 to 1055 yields 1.8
